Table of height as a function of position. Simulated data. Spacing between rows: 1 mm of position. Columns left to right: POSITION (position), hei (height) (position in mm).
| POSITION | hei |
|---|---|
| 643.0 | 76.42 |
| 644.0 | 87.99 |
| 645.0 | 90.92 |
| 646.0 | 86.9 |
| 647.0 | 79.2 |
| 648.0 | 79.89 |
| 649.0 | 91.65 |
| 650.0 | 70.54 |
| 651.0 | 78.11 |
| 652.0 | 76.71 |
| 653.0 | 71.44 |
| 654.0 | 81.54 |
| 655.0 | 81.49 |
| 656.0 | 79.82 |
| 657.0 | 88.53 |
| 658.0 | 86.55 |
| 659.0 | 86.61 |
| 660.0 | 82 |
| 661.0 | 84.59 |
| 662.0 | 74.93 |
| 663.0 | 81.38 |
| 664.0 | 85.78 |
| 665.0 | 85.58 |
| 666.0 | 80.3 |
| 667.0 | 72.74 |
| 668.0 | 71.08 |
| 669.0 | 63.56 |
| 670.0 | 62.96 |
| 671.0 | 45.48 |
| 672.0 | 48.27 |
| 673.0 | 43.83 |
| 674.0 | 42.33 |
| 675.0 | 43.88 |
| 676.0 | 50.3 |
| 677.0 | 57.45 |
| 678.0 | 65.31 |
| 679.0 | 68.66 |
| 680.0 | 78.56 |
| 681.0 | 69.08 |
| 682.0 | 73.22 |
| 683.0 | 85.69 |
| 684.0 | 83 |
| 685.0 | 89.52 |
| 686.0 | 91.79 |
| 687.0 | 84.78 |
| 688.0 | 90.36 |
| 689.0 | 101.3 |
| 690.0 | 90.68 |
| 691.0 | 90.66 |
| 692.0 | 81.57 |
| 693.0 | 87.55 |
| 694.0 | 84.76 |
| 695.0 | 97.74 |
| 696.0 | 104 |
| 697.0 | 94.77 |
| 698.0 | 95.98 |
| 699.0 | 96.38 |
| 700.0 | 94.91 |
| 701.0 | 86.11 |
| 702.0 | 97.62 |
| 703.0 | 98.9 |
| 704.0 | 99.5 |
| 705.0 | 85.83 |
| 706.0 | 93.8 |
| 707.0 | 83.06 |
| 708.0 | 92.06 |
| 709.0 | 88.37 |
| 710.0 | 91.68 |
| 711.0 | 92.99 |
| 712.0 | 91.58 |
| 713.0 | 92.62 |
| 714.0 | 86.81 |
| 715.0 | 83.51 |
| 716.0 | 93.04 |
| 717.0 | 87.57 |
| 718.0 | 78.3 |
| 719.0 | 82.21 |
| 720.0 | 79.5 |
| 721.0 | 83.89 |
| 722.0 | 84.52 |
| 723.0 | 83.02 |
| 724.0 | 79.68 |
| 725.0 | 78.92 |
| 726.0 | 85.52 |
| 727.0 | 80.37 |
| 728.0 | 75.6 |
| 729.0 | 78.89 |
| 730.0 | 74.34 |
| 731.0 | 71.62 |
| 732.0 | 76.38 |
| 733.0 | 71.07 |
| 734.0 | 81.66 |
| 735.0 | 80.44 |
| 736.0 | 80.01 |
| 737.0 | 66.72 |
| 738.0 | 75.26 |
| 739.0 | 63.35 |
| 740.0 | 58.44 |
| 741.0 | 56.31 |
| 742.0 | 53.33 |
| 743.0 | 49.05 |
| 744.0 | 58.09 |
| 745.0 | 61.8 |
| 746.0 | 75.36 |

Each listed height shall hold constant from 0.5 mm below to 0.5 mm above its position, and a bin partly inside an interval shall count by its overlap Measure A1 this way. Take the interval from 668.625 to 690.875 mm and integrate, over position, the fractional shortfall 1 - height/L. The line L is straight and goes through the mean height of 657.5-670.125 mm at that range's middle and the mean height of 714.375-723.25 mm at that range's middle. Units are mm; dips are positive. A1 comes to 2.90 mm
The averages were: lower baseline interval 78.8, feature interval 69.9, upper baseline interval 84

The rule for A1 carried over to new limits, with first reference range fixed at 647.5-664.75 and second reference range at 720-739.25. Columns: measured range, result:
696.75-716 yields -3.19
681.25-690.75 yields -0.90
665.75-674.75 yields 2.53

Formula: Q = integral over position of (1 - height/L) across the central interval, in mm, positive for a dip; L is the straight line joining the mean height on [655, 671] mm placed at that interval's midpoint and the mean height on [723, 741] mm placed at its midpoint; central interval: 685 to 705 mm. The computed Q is -4.2 mm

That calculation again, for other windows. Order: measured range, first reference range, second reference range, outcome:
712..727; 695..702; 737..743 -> -1.23 mm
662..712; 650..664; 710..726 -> 1.60 mm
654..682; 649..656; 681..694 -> 3.97 mm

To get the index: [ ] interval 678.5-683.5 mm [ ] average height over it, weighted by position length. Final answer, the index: 75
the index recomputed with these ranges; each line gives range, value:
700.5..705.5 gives 93.6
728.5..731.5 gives 75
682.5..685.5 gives 86.1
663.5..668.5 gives 79.1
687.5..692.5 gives 90.9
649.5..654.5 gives 75.7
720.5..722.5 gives 84.2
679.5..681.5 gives 73.8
